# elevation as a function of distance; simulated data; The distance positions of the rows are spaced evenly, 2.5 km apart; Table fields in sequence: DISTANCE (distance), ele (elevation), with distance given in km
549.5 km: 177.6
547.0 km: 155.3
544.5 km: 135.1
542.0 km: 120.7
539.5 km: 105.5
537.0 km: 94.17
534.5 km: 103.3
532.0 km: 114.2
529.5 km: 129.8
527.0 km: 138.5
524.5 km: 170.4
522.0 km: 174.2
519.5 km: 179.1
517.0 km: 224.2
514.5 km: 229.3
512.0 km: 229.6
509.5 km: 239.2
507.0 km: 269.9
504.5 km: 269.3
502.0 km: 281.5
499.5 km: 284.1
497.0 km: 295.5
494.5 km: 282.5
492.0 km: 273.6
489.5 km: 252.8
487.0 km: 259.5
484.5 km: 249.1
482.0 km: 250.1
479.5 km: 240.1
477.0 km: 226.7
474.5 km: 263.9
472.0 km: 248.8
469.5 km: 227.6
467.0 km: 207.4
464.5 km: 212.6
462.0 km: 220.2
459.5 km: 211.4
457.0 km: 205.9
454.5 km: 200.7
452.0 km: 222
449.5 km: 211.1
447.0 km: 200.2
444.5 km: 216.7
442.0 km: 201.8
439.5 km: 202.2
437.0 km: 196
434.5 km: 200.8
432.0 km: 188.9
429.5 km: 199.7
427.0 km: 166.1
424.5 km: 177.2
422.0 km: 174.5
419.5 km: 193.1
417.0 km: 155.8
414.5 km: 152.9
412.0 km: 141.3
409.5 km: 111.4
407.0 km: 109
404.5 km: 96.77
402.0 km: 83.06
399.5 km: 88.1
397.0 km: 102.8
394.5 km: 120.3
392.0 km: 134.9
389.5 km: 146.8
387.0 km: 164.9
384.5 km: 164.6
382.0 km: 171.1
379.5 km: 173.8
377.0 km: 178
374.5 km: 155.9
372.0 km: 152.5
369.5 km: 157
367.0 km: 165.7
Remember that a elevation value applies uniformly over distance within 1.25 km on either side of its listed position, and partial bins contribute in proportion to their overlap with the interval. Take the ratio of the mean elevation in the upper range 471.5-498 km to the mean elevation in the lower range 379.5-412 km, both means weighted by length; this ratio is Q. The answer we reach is 2.03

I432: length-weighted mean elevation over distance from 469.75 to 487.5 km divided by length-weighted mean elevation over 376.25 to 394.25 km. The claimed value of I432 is 1.5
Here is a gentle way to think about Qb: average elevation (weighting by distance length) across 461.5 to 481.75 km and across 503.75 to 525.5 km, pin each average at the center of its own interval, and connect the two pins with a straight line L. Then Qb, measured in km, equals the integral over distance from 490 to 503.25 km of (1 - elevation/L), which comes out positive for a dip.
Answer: -3.3 km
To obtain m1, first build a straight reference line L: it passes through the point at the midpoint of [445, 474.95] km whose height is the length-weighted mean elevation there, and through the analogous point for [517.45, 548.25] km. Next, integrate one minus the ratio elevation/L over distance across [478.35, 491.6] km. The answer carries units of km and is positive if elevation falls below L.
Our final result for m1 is -4.3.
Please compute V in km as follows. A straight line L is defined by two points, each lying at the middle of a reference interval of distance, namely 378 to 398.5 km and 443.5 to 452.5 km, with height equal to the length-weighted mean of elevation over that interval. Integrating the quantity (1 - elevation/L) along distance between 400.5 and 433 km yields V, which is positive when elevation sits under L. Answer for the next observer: 5.5 km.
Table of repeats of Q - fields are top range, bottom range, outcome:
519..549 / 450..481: 0.60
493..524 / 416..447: 1.29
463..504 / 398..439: 1.66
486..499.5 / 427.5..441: 1.40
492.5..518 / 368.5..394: 1.65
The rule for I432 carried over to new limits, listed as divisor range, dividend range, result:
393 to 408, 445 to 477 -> 2.19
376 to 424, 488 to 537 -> 1.53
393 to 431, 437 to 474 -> 1.55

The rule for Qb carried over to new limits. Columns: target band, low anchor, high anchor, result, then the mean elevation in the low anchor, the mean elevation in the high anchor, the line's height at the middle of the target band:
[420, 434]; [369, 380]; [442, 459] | 0.9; 163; 209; 195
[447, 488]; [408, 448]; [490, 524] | -2.7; 179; 247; 213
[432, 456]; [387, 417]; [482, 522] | -4.0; 121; 252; 176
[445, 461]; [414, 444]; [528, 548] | -3.6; 186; 120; 171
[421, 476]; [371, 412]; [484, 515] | -1.2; 135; 264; 203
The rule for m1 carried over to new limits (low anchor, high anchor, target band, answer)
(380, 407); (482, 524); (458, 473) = -1.0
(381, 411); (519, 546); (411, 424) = -4.1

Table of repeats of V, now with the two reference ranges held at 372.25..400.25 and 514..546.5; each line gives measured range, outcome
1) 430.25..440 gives -3.3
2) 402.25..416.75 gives 2.5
